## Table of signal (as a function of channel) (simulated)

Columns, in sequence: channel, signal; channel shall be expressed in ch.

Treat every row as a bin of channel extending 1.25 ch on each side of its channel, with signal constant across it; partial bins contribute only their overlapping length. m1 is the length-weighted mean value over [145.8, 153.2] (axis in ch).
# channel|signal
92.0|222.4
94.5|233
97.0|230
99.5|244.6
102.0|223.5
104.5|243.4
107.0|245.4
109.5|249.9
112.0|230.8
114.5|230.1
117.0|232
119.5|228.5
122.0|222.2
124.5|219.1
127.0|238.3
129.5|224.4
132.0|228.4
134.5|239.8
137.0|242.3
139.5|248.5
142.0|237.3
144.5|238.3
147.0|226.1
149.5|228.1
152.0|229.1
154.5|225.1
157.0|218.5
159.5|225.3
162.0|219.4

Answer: 228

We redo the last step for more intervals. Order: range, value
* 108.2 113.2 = 240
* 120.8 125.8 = 221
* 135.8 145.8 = 242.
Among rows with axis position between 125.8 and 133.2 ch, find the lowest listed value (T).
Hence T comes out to 224.4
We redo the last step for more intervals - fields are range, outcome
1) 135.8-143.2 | 237.3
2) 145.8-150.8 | 226.1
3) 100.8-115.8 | 223.5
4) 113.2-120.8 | 228.5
